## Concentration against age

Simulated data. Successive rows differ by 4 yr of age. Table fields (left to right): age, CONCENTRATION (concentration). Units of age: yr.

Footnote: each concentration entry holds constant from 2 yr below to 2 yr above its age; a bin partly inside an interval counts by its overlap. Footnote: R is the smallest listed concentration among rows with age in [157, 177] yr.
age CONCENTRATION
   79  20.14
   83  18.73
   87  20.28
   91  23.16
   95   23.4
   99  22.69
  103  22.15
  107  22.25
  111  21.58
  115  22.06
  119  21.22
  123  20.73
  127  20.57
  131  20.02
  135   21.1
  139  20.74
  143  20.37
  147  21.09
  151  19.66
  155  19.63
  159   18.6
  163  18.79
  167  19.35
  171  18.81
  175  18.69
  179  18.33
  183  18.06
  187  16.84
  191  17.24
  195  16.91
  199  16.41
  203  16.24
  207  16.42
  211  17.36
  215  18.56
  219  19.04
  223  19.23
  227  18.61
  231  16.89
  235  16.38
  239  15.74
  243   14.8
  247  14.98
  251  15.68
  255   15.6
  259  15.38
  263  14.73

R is 18.6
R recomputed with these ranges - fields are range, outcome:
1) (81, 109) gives 18.73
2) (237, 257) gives 14.8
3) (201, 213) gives 16.24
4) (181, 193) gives 16.84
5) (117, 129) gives 20.57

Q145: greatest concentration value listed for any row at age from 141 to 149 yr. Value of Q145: 21.09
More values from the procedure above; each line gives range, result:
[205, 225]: 19.23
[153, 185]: 19.63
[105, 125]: 22.25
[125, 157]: 21.1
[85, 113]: 23.4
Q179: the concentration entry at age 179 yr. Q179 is 18.33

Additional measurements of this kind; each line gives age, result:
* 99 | 22.69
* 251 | 15.68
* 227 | 18.61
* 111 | 21.58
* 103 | 22.15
